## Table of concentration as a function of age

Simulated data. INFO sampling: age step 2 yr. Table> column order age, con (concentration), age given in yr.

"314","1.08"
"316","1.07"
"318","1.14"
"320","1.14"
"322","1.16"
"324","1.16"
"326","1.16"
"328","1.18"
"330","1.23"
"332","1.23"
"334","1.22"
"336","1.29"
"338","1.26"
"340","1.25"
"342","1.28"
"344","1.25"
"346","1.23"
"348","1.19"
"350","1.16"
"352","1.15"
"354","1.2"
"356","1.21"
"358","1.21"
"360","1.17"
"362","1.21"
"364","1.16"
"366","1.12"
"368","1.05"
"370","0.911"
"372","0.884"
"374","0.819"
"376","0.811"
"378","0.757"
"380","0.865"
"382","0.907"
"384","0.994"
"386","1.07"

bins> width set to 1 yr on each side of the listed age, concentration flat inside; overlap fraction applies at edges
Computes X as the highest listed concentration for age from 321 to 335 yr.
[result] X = 1.23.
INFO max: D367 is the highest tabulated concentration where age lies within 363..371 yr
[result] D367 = 1.16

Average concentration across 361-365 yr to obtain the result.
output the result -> 1.19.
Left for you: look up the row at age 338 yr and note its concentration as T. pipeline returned 1.26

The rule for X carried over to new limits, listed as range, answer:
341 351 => 1.28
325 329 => 1.18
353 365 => 1.21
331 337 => 1.29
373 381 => 0.865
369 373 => 0.911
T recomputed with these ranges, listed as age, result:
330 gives 1.23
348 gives 1.19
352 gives 1.15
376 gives 0.811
